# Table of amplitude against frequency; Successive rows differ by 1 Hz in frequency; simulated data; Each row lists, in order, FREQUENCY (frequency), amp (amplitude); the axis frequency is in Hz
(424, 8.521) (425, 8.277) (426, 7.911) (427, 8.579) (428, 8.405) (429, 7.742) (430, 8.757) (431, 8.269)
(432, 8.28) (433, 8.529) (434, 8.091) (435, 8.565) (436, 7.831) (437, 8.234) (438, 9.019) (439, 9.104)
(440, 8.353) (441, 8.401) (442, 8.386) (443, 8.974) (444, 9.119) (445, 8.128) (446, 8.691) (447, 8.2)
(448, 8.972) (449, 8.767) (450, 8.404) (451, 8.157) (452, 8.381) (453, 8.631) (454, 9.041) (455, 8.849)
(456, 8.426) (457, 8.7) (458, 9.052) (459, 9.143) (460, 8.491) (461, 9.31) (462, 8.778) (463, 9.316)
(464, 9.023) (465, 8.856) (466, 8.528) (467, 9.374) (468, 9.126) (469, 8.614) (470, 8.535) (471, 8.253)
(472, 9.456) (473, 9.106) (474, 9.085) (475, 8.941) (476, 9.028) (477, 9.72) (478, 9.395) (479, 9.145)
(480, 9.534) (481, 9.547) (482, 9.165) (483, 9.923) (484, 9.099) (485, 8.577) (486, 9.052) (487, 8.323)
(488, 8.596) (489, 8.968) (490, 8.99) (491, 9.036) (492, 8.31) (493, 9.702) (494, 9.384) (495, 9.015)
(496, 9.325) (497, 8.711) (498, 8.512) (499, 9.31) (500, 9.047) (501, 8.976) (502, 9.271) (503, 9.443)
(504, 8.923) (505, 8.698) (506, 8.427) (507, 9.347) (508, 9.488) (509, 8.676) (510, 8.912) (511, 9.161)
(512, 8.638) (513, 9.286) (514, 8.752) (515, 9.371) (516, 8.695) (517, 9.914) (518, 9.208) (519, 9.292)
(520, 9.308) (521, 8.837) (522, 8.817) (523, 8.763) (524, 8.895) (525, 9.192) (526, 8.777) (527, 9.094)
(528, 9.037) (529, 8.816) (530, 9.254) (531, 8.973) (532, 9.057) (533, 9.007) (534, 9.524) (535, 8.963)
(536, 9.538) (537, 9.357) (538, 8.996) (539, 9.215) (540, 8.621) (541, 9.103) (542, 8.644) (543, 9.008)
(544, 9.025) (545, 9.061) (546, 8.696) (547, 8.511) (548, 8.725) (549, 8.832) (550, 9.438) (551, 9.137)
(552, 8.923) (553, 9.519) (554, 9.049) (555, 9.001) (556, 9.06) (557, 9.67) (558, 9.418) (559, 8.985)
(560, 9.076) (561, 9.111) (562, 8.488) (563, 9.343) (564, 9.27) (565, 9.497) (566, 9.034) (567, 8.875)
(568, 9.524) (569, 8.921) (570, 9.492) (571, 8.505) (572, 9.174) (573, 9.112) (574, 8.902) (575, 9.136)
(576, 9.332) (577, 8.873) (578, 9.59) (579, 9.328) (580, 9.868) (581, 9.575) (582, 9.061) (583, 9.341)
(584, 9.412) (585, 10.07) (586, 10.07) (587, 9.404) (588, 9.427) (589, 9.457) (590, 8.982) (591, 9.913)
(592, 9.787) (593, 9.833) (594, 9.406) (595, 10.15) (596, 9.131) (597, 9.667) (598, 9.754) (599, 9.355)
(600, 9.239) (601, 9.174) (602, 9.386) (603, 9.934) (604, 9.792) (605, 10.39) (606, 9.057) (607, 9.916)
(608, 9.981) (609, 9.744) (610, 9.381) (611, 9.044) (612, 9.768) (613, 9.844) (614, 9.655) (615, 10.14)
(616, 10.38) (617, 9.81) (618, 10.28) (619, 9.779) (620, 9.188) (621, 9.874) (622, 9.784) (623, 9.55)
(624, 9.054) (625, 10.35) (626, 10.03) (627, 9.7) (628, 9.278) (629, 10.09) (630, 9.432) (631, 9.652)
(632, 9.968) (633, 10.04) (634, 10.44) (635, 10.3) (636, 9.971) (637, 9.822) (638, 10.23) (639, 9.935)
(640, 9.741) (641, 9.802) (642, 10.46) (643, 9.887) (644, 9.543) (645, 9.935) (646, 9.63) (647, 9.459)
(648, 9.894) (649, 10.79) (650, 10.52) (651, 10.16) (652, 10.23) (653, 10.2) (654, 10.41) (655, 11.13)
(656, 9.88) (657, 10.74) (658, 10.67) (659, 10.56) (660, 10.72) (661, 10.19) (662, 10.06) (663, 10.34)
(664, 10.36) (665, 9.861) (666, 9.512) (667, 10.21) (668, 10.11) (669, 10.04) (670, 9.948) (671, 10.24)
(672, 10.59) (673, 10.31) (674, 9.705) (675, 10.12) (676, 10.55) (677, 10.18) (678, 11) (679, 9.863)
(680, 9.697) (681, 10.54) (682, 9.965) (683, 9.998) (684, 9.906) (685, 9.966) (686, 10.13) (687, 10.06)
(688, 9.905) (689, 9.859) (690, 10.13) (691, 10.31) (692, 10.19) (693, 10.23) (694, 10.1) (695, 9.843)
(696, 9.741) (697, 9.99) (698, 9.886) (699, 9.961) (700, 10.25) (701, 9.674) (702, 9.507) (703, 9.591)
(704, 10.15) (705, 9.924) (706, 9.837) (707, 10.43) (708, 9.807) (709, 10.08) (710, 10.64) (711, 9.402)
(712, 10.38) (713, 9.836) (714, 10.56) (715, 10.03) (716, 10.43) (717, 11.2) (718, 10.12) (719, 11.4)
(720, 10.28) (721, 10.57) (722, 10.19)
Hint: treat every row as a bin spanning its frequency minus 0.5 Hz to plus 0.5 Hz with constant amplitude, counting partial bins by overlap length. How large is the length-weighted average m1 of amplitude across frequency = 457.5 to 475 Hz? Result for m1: 8.94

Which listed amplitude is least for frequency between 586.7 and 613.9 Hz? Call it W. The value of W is 8.982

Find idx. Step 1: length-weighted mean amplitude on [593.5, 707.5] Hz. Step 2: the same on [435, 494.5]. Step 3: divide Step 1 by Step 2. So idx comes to 1.12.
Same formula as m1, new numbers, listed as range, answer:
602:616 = 9.75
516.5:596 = 9.2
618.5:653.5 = 9.91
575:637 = 9.67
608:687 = 10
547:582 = 9.16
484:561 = 9.03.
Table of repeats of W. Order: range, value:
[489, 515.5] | 8.31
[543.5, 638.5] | 8.488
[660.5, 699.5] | 9.512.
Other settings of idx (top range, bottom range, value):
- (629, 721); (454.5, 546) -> 1.12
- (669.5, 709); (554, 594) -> 1.08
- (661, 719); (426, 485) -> 1.15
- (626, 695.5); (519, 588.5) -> 1.11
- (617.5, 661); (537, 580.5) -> 1.10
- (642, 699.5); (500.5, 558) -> 1.12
